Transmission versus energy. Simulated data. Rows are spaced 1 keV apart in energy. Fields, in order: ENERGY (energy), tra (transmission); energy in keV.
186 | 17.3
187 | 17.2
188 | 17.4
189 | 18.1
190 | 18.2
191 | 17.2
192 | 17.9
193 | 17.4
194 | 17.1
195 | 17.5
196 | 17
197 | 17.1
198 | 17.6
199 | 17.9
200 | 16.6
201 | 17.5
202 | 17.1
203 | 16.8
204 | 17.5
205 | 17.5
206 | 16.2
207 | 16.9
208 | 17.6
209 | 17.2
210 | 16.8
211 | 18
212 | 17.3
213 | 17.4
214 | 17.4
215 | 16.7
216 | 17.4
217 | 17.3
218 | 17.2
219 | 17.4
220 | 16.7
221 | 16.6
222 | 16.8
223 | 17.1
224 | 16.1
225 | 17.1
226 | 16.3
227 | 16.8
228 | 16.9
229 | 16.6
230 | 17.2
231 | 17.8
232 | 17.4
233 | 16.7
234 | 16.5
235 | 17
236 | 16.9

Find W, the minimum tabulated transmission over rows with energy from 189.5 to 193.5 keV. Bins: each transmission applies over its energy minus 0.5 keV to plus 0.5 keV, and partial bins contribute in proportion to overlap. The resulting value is 17.2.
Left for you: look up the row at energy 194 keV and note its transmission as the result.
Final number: 17.1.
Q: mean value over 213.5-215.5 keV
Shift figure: 17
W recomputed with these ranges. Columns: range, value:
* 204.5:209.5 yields 16.2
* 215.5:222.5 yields 16.6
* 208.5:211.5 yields 16.8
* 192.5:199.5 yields 17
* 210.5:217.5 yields 16.7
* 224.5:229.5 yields 16.3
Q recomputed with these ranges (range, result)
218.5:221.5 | 16.9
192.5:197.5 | 17.2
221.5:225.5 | 16.8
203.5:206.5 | 17.1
